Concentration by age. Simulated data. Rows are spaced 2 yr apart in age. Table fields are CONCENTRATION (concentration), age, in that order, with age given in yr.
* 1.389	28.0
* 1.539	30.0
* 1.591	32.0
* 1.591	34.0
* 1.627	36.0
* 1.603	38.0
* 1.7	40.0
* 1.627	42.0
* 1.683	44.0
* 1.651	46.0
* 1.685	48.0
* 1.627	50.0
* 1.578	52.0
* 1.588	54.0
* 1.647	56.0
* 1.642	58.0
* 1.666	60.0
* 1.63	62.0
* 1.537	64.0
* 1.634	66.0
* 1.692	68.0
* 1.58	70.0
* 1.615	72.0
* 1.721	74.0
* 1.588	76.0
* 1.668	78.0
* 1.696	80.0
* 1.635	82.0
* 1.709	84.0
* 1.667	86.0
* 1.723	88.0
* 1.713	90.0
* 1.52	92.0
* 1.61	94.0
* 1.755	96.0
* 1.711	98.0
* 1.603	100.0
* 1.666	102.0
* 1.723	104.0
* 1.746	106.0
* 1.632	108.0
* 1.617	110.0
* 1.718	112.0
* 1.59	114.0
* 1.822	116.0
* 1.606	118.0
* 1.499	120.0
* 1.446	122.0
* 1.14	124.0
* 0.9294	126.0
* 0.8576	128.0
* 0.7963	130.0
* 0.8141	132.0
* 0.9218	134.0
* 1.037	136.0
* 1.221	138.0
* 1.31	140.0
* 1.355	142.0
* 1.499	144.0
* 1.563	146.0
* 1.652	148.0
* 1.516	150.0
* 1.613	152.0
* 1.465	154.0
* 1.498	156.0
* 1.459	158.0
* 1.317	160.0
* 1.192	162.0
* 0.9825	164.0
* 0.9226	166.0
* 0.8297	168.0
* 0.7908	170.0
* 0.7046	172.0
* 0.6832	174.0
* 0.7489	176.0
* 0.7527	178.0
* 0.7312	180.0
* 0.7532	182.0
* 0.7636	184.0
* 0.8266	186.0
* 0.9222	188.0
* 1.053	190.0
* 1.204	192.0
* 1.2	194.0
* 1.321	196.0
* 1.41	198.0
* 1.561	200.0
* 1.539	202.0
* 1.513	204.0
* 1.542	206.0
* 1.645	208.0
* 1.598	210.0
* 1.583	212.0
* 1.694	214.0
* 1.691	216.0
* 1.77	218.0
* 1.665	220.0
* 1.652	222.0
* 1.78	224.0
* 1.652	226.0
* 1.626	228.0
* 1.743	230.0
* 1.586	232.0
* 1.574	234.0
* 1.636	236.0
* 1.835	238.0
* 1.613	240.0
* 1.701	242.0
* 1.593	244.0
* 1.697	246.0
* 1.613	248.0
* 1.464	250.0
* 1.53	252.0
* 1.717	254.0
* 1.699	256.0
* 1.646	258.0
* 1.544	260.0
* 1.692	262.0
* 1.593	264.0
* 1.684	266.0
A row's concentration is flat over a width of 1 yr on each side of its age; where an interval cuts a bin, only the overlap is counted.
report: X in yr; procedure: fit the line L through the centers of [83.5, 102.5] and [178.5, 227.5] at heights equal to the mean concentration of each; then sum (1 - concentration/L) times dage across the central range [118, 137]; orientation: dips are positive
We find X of 6.01 yr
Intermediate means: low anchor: 1.67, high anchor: 1.37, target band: 1.08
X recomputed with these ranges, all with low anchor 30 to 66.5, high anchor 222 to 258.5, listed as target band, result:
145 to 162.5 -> 1.67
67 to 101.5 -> -0.61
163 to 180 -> 8.74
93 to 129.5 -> 2.38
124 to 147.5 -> 7.27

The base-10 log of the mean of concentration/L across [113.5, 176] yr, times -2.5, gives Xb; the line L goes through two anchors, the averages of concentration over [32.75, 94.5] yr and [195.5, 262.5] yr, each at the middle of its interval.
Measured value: 0.32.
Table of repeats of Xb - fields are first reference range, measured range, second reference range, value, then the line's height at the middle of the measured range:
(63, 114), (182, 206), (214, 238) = 0.357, 1.67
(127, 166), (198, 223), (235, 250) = -0.061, 1.52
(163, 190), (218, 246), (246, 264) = -0.212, 1.38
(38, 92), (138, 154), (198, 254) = 0.110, 1.64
